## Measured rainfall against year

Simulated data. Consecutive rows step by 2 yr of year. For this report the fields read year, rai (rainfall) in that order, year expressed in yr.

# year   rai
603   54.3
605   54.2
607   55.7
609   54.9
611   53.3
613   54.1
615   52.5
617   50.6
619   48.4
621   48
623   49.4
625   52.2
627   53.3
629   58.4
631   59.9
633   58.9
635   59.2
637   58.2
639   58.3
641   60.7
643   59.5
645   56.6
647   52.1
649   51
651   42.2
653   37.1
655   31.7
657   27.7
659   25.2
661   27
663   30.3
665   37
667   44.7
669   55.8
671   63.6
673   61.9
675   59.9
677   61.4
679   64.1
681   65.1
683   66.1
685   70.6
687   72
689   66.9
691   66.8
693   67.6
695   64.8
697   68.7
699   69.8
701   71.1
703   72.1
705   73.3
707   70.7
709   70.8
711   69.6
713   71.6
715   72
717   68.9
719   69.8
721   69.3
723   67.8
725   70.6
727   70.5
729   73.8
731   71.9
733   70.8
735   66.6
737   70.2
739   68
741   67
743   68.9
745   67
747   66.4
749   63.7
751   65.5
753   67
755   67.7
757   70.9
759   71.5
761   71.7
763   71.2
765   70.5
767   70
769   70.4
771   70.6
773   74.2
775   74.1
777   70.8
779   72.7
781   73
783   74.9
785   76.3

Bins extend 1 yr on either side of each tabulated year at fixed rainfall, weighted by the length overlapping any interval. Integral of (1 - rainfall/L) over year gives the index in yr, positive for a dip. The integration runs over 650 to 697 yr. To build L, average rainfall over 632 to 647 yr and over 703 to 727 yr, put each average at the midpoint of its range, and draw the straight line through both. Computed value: 8.3 yr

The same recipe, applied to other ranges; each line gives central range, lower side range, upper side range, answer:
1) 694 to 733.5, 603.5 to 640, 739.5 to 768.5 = -3.8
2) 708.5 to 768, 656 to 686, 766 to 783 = -4.6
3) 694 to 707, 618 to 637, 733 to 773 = -1.5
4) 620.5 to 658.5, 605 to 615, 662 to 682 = 2.3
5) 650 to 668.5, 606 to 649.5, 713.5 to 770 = 7.7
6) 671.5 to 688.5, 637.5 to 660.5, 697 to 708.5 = -1.4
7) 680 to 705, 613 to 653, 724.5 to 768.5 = -2.8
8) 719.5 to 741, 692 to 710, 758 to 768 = 0.2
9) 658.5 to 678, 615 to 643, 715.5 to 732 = 4.6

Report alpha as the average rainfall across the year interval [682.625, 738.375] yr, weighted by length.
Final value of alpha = 69.8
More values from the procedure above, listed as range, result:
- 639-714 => 57.5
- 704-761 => 69.4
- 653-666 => 30.4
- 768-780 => 72.1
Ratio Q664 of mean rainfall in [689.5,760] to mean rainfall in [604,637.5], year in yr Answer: 1.28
